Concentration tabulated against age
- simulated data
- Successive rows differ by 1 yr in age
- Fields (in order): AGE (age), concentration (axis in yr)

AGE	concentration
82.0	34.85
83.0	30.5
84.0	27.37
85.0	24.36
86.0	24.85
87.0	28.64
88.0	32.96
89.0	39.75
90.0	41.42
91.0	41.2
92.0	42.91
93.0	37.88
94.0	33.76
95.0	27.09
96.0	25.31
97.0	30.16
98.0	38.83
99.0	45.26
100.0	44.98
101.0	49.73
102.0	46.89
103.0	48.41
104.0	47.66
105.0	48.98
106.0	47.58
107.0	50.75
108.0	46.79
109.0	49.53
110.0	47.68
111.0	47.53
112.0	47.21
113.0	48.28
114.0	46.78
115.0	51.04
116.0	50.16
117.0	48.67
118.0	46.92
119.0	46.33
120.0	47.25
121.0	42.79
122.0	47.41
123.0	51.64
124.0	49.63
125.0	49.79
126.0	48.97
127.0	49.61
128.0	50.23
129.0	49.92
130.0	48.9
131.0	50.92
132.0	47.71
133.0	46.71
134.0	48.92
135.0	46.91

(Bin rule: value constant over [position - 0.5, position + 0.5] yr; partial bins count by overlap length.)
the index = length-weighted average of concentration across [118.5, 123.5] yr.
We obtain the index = 47.1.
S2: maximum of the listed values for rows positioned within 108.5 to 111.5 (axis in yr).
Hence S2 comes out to 49.53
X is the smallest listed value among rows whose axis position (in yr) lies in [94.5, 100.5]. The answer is 25.31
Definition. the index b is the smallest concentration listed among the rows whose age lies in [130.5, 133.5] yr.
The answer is 46.71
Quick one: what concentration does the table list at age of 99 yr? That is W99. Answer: 45.26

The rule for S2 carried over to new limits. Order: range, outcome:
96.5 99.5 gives 45.26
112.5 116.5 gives 51.04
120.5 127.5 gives 51.64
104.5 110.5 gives 50.75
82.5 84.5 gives 30.5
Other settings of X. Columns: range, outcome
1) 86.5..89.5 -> 28.64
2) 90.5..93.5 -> 37.88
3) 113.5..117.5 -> 46.78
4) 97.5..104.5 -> 38.83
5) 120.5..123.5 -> 42.79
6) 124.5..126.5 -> 48.97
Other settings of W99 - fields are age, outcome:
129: 49.92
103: 48.41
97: 30.16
